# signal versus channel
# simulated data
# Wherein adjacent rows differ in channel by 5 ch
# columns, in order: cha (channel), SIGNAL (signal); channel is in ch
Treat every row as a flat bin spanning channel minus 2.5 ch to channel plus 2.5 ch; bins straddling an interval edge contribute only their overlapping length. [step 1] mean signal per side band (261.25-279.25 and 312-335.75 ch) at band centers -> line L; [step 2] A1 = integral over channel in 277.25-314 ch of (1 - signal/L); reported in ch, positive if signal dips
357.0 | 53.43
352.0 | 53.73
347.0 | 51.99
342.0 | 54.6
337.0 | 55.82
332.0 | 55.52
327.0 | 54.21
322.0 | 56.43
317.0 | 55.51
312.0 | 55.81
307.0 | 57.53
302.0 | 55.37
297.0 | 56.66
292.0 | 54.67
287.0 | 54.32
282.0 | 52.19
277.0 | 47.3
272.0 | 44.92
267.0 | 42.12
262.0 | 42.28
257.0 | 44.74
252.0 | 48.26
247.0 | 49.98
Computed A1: -3.8 ch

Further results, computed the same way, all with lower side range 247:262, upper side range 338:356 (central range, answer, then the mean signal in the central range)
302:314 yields -1.4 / 56.4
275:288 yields -0.7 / 51.1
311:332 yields -1.6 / 55.5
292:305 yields -1.6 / 55.8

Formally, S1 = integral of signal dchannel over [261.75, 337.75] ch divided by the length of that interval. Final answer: 52.8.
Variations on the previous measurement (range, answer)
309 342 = 55.5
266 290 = 48.7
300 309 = 56.4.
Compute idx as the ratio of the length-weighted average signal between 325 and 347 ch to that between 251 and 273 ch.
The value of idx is 1.24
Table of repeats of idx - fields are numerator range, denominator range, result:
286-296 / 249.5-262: 1.20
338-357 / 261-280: 1.20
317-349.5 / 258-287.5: 1.18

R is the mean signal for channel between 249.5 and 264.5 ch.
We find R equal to 45.1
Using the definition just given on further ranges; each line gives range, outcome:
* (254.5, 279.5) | 44.3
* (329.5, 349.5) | 54.5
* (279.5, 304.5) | 54.6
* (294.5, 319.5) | 56.2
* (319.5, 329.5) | 55.3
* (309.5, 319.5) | 55.7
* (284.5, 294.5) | 54.5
